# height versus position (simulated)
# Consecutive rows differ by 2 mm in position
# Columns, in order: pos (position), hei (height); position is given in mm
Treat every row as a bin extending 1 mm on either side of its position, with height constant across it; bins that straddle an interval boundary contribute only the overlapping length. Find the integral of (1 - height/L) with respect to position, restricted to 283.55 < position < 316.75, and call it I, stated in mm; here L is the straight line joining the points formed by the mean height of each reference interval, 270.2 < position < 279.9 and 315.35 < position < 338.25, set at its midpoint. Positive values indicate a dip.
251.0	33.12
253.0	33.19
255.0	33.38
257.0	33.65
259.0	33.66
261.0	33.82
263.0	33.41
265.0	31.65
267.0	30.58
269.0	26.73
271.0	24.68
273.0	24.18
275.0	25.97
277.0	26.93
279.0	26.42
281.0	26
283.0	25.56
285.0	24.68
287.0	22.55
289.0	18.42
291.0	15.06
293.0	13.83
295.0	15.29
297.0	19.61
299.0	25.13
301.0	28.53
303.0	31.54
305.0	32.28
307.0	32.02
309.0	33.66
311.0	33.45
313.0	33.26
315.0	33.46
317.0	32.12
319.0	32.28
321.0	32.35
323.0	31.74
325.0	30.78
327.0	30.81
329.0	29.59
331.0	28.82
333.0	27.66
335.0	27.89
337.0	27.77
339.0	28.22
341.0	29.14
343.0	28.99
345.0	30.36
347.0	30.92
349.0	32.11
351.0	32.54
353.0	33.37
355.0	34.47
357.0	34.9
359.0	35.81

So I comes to 2.5 mm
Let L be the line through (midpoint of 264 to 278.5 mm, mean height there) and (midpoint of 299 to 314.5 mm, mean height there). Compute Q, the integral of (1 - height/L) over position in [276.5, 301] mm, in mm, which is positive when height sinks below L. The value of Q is 6.3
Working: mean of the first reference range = 27.2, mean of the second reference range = 31.7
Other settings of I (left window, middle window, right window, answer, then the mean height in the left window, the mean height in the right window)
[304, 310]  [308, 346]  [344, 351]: 1.62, 32.7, 31.3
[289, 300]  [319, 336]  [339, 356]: -2.61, 17.8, 31.3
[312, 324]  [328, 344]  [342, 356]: 1.80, 32.5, 31.8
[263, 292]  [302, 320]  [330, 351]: -3.44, 25.2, 29.3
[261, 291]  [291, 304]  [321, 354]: 2.75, 26.1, 30.1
